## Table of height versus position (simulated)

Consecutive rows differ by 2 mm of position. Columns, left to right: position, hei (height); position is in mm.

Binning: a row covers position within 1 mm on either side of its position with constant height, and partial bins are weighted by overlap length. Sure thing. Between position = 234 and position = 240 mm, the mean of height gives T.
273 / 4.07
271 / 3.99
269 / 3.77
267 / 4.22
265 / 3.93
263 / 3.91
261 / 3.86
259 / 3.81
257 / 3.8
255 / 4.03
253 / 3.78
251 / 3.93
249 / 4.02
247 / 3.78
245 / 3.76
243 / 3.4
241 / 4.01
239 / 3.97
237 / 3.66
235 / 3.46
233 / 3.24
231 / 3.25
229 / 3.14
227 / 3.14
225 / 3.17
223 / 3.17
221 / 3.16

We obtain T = 3.7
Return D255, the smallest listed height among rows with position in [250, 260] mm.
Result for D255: 3.78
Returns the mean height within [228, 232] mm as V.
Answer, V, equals 3.2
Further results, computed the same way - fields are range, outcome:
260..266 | 3.9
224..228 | 3.16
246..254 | 3.88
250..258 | 3.88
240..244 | 3.71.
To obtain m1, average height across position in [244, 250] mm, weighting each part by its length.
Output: 3.85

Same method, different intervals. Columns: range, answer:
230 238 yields 3.4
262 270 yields 3.96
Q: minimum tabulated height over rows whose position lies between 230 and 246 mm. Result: 3.24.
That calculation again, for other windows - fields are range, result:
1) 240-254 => 3.4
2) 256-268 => 3.8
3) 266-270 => 3.77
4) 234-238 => 3.46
